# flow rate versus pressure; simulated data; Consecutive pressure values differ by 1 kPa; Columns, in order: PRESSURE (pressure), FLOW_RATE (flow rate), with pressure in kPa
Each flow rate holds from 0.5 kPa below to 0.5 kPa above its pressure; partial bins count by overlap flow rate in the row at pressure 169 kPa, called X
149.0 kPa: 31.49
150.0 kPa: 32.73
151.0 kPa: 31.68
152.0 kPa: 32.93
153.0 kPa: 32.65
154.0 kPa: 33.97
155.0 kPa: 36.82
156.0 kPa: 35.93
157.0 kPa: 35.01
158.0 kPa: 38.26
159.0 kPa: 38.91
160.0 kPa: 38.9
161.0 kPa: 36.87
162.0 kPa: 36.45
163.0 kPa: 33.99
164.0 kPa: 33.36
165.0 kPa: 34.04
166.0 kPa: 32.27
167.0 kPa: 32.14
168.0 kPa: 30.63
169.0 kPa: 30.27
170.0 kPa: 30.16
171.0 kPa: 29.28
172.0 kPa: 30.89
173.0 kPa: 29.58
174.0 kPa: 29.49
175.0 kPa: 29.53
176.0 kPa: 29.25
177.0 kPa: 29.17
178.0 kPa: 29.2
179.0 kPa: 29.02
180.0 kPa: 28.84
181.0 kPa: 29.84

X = 30.27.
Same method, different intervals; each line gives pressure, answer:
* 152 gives 32.93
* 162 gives 36.45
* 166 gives 32.27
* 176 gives 29.25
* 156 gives 35.93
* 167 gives 32.14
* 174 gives 29.49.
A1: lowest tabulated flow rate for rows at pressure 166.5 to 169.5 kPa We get 30.27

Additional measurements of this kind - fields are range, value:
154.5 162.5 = 35.01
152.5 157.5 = 32.65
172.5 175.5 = 29.49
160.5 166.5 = 32.27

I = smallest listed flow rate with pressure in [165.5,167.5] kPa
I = 32.14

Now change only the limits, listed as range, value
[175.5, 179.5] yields 29.02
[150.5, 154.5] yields 31.68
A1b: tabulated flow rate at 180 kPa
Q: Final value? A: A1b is 28.84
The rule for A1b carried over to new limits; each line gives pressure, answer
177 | 29.17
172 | 30.89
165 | 34.04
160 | 38.9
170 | 30.16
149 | 31.49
